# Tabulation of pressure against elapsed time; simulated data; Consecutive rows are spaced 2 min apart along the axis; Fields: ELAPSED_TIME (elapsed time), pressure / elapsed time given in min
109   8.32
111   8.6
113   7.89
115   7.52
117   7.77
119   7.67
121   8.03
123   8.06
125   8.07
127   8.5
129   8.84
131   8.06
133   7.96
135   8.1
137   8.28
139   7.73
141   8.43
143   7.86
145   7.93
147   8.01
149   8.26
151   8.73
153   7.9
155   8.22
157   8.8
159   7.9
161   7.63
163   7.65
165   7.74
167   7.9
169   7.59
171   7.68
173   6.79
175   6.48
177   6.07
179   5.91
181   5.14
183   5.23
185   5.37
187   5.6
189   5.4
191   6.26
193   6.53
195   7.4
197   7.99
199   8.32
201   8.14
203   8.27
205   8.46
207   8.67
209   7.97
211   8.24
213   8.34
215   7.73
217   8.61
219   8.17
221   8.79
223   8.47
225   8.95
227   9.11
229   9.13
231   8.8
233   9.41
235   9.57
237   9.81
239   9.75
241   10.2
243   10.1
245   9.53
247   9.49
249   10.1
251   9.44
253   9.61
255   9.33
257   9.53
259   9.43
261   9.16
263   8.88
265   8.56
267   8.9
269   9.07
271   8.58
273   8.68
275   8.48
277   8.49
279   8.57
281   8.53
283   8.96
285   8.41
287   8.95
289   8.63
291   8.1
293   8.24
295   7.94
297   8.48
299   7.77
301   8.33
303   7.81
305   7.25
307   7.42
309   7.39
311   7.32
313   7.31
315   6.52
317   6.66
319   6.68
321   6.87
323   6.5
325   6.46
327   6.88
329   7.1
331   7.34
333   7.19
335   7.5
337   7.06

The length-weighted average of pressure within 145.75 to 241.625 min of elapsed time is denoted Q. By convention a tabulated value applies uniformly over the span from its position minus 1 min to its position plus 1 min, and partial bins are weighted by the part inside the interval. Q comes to 7.85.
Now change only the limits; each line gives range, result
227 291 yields 9.15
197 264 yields 9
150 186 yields 7.15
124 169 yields 8.1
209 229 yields 8.5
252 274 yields 9.07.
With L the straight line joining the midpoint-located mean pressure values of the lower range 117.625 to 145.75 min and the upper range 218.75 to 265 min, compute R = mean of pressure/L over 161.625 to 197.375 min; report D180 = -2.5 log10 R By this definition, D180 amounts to 0.294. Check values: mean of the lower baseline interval 8.11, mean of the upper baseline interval 9.34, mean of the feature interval 6.58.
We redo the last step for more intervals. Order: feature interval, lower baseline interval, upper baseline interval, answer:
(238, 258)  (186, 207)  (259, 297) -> -0.191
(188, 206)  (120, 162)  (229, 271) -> 0.186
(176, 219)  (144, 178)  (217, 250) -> 0.195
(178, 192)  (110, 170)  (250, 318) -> 0.416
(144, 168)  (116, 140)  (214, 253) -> 0.044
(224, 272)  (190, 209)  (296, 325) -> -0.230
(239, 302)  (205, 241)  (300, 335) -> -0.122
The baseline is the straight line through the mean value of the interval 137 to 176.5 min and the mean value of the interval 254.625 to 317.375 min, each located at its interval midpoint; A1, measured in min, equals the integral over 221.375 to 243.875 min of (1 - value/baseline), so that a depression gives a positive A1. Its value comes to -3.5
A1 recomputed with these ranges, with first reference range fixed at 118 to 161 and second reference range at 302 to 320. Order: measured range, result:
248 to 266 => -4.5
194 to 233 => -3.6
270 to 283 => -2.2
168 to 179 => 1.6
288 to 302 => -1.9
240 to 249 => -2.8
